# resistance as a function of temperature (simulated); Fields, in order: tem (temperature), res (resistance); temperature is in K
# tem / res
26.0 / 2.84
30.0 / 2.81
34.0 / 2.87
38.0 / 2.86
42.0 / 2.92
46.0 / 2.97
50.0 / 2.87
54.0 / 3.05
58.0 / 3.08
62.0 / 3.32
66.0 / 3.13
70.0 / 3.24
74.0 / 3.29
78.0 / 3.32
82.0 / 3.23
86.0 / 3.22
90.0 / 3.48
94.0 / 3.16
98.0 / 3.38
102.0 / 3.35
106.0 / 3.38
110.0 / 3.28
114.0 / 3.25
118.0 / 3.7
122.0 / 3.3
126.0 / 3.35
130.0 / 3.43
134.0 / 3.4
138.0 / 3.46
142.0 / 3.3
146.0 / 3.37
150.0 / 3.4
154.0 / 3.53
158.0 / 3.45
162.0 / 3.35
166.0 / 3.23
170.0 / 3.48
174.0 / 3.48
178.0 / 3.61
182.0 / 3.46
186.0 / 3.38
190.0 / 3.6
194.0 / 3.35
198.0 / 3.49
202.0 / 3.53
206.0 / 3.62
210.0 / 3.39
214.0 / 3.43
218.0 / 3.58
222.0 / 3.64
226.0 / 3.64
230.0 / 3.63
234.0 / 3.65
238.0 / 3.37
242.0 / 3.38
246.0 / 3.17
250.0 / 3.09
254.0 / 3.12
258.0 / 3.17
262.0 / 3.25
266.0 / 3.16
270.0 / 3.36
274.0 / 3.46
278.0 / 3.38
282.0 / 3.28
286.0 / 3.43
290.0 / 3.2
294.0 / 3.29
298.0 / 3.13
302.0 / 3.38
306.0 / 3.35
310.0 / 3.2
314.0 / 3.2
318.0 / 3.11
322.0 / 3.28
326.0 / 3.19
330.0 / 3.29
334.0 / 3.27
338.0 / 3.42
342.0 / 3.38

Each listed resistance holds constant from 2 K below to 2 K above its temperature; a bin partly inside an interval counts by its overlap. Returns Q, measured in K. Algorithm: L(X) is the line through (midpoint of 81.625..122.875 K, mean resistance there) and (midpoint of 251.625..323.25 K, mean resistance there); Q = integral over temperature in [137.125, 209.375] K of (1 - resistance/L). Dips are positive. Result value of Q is -2.9 K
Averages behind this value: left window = 3.34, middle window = 3.45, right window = 3.26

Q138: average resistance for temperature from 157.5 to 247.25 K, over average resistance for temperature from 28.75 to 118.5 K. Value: 1.10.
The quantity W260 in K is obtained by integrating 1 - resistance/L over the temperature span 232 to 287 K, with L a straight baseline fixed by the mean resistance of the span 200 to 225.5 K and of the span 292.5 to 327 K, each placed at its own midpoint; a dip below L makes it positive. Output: 1.45 K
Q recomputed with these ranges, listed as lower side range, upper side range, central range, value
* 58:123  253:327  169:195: -1.57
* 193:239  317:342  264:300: 0.90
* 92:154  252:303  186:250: -3.25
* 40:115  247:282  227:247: -1.37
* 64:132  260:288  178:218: -1.88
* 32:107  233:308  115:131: -1.19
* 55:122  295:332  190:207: -1.22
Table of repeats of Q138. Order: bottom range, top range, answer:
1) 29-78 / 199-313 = 1.10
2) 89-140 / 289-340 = 0.96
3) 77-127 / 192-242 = 1.05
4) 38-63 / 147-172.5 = 1.13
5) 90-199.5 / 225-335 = 0.97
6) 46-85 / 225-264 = 1.06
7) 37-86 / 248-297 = 1.05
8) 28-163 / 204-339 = 1.03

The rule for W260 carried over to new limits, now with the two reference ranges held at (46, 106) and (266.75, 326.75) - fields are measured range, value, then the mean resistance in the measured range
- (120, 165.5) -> -2.1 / 3.39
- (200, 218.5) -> -1.4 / 3.5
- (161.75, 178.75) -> -0.9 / 3.42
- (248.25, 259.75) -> 0.5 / 3.13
